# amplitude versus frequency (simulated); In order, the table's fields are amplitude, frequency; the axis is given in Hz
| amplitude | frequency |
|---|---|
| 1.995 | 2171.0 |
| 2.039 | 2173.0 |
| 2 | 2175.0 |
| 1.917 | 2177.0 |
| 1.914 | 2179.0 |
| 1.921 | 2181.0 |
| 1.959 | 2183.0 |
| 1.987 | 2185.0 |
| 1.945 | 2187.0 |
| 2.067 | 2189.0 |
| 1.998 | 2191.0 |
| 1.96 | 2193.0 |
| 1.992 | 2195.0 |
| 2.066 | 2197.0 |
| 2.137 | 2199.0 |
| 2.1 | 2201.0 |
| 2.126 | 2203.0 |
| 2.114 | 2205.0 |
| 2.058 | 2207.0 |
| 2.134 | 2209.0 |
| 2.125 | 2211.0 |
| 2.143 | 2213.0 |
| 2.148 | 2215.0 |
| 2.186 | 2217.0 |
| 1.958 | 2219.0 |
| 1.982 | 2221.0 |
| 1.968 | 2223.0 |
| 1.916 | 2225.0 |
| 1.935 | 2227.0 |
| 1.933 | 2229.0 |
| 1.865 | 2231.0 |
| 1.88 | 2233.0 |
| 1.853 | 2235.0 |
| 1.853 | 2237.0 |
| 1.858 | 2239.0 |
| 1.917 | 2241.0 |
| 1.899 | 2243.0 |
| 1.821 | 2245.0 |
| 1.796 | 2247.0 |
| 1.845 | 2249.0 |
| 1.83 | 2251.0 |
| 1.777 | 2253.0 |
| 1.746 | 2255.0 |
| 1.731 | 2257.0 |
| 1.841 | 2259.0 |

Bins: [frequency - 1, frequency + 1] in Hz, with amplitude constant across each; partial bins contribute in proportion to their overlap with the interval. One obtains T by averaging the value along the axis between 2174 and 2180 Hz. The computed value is 1.94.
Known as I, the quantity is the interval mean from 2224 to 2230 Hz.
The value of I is 1.93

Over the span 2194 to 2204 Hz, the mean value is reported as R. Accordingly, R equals 2.08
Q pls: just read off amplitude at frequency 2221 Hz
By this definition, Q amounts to 1.982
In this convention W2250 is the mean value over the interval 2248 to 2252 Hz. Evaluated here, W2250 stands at 1.84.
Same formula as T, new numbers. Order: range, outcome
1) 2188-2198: 2.02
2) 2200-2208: 2.1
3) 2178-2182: 1.92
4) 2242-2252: 1.84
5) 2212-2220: 2.11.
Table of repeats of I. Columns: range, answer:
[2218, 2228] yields 1.95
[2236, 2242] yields 1.88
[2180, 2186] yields 1.96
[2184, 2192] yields 2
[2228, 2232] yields 1.9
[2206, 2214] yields 2.12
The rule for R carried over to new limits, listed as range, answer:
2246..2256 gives 1.8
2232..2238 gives 1.86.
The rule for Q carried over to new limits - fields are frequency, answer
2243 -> 1.899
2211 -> 2.125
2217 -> 2.186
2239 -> 1.858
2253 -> 1.777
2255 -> 1.746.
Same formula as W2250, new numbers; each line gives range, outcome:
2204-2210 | 2.1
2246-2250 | 1.82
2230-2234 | 1.87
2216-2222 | 2.04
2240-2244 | 1.91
